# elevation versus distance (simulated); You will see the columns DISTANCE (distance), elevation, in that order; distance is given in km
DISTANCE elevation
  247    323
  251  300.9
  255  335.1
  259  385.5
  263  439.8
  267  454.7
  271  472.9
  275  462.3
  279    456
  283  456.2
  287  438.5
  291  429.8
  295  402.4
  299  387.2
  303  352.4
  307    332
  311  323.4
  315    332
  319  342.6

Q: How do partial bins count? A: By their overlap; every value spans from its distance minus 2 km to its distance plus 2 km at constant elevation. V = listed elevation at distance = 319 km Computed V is 342.6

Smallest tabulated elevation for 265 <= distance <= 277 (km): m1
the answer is 454.7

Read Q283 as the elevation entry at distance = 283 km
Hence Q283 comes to 456.2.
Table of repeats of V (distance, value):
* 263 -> 439.8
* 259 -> 385.5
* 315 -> 332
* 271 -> 472.9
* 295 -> 402.4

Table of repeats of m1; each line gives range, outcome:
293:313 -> 323.4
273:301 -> 387.2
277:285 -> 456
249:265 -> 300.9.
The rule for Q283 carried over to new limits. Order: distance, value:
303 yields 352.4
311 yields 323.4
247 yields 323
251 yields 300.9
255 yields 335.1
